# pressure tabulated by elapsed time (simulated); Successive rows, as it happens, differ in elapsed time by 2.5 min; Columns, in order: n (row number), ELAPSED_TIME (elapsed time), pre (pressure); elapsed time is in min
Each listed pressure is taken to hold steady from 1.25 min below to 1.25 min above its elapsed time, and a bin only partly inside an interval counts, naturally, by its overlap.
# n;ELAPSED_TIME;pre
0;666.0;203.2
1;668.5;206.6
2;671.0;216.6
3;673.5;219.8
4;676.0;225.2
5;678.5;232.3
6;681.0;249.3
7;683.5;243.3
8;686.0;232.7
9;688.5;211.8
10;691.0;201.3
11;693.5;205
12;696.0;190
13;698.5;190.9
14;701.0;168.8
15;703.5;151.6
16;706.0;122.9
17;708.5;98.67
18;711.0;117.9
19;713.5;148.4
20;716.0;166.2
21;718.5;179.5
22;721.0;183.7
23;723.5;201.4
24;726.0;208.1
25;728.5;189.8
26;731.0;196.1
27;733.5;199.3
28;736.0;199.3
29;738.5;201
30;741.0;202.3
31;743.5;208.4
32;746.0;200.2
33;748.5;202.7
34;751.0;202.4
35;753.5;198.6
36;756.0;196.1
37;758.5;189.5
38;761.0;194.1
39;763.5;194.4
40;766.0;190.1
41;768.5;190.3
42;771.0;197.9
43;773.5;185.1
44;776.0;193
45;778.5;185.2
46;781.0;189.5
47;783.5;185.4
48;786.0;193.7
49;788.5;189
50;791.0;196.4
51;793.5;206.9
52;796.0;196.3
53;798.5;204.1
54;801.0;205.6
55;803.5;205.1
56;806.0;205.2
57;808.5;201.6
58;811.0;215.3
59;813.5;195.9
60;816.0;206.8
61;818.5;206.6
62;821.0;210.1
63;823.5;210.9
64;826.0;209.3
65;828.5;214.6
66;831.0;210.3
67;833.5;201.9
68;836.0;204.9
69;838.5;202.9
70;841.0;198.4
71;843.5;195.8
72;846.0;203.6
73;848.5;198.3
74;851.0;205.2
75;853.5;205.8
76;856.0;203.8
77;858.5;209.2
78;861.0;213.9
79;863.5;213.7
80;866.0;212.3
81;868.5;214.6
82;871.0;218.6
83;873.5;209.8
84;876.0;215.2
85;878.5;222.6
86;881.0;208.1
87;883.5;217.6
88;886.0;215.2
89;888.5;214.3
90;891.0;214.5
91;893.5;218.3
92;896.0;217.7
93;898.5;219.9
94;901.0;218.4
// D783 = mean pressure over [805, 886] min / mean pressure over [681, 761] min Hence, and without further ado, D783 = 1.1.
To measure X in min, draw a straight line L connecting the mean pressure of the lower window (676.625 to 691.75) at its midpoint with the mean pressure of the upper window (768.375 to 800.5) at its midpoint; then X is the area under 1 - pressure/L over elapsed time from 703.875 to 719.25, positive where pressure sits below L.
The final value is 5.7 min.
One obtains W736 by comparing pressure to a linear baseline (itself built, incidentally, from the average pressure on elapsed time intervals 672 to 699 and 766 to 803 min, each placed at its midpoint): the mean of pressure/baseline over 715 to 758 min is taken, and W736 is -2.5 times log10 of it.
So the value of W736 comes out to 0.05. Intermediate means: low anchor 219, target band 196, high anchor 194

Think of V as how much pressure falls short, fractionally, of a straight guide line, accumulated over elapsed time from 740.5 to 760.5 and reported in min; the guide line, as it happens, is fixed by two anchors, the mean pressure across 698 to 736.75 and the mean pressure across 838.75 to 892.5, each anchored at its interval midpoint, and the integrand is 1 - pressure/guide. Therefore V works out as -2.4 min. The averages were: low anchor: 169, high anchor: 210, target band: 200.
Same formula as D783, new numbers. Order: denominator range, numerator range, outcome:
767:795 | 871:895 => 1.12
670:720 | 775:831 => 1.07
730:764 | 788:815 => 1.02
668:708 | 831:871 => 1.02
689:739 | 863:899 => 1.22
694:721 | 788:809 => 1.29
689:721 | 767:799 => 1.18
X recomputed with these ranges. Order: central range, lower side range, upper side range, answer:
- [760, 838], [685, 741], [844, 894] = -0.92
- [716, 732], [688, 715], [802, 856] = -1.92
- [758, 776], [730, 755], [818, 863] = 0.93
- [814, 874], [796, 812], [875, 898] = 0.89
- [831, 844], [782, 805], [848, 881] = 0.26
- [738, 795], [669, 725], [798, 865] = 0.75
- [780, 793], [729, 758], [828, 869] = 0.69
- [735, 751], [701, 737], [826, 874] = -2.43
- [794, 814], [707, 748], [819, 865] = -0.61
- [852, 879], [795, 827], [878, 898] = 0.08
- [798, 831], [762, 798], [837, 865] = -1.45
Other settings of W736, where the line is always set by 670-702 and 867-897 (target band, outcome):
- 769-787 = 0.14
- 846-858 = 0.06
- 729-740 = 0.09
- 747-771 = 0.10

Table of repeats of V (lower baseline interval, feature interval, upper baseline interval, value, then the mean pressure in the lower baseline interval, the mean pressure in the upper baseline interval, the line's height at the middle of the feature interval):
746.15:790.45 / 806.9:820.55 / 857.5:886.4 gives -0.22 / 193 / 214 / 202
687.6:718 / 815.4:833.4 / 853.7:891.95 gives -0.91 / 164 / 213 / 199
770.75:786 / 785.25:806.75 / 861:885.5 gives -0.71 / 189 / 215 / 194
